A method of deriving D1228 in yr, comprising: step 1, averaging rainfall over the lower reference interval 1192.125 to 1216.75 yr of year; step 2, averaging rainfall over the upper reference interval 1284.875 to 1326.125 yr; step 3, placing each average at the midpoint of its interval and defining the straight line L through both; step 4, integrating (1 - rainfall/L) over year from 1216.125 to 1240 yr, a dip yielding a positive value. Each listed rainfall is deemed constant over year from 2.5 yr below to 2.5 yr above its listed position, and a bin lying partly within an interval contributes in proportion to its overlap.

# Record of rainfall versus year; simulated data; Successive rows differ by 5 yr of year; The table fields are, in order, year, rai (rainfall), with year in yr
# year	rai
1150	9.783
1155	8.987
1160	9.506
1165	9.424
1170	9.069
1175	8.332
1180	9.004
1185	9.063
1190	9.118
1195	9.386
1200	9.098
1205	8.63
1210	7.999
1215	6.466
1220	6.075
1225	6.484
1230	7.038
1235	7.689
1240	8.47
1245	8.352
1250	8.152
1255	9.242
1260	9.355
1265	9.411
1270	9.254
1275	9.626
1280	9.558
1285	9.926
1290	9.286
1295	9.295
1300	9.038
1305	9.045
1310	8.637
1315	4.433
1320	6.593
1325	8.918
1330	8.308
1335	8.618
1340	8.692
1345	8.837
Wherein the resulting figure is 3.9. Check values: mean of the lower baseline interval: 8.38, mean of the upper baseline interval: 8.24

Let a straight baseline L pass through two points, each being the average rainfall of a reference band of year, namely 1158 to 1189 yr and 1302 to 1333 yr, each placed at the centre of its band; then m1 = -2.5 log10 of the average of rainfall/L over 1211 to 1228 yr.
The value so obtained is 0.31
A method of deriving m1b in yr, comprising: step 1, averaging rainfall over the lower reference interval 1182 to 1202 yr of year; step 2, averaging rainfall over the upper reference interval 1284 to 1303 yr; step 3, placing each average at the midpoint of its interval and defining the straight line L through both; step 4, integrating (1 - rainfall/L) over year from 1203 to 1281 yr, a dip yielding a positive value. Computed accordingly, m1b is 8.8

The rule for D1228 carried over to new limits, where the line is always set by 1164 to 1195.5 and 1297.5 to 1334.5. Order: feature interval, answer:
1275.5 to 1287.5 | -2.3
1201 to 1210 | 0.3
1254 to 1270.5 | -2.0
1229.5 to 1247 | 1.2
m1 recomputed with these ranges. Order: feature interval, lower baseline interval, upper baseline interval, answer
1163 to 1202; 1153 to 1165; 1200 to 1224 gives -0.08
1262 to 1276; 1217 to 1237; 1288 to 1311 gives -0.16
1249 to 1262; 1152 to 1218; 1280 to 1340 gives -0.05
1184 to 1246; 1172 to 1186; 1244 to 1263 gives 0.11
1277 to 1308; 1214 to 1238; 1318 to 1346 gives -0.20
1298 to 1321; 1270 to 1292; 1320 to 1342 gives 0.18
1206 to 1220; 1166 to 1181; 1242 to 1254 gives 0.20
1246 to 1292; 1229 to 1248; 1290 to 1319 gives -0.16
